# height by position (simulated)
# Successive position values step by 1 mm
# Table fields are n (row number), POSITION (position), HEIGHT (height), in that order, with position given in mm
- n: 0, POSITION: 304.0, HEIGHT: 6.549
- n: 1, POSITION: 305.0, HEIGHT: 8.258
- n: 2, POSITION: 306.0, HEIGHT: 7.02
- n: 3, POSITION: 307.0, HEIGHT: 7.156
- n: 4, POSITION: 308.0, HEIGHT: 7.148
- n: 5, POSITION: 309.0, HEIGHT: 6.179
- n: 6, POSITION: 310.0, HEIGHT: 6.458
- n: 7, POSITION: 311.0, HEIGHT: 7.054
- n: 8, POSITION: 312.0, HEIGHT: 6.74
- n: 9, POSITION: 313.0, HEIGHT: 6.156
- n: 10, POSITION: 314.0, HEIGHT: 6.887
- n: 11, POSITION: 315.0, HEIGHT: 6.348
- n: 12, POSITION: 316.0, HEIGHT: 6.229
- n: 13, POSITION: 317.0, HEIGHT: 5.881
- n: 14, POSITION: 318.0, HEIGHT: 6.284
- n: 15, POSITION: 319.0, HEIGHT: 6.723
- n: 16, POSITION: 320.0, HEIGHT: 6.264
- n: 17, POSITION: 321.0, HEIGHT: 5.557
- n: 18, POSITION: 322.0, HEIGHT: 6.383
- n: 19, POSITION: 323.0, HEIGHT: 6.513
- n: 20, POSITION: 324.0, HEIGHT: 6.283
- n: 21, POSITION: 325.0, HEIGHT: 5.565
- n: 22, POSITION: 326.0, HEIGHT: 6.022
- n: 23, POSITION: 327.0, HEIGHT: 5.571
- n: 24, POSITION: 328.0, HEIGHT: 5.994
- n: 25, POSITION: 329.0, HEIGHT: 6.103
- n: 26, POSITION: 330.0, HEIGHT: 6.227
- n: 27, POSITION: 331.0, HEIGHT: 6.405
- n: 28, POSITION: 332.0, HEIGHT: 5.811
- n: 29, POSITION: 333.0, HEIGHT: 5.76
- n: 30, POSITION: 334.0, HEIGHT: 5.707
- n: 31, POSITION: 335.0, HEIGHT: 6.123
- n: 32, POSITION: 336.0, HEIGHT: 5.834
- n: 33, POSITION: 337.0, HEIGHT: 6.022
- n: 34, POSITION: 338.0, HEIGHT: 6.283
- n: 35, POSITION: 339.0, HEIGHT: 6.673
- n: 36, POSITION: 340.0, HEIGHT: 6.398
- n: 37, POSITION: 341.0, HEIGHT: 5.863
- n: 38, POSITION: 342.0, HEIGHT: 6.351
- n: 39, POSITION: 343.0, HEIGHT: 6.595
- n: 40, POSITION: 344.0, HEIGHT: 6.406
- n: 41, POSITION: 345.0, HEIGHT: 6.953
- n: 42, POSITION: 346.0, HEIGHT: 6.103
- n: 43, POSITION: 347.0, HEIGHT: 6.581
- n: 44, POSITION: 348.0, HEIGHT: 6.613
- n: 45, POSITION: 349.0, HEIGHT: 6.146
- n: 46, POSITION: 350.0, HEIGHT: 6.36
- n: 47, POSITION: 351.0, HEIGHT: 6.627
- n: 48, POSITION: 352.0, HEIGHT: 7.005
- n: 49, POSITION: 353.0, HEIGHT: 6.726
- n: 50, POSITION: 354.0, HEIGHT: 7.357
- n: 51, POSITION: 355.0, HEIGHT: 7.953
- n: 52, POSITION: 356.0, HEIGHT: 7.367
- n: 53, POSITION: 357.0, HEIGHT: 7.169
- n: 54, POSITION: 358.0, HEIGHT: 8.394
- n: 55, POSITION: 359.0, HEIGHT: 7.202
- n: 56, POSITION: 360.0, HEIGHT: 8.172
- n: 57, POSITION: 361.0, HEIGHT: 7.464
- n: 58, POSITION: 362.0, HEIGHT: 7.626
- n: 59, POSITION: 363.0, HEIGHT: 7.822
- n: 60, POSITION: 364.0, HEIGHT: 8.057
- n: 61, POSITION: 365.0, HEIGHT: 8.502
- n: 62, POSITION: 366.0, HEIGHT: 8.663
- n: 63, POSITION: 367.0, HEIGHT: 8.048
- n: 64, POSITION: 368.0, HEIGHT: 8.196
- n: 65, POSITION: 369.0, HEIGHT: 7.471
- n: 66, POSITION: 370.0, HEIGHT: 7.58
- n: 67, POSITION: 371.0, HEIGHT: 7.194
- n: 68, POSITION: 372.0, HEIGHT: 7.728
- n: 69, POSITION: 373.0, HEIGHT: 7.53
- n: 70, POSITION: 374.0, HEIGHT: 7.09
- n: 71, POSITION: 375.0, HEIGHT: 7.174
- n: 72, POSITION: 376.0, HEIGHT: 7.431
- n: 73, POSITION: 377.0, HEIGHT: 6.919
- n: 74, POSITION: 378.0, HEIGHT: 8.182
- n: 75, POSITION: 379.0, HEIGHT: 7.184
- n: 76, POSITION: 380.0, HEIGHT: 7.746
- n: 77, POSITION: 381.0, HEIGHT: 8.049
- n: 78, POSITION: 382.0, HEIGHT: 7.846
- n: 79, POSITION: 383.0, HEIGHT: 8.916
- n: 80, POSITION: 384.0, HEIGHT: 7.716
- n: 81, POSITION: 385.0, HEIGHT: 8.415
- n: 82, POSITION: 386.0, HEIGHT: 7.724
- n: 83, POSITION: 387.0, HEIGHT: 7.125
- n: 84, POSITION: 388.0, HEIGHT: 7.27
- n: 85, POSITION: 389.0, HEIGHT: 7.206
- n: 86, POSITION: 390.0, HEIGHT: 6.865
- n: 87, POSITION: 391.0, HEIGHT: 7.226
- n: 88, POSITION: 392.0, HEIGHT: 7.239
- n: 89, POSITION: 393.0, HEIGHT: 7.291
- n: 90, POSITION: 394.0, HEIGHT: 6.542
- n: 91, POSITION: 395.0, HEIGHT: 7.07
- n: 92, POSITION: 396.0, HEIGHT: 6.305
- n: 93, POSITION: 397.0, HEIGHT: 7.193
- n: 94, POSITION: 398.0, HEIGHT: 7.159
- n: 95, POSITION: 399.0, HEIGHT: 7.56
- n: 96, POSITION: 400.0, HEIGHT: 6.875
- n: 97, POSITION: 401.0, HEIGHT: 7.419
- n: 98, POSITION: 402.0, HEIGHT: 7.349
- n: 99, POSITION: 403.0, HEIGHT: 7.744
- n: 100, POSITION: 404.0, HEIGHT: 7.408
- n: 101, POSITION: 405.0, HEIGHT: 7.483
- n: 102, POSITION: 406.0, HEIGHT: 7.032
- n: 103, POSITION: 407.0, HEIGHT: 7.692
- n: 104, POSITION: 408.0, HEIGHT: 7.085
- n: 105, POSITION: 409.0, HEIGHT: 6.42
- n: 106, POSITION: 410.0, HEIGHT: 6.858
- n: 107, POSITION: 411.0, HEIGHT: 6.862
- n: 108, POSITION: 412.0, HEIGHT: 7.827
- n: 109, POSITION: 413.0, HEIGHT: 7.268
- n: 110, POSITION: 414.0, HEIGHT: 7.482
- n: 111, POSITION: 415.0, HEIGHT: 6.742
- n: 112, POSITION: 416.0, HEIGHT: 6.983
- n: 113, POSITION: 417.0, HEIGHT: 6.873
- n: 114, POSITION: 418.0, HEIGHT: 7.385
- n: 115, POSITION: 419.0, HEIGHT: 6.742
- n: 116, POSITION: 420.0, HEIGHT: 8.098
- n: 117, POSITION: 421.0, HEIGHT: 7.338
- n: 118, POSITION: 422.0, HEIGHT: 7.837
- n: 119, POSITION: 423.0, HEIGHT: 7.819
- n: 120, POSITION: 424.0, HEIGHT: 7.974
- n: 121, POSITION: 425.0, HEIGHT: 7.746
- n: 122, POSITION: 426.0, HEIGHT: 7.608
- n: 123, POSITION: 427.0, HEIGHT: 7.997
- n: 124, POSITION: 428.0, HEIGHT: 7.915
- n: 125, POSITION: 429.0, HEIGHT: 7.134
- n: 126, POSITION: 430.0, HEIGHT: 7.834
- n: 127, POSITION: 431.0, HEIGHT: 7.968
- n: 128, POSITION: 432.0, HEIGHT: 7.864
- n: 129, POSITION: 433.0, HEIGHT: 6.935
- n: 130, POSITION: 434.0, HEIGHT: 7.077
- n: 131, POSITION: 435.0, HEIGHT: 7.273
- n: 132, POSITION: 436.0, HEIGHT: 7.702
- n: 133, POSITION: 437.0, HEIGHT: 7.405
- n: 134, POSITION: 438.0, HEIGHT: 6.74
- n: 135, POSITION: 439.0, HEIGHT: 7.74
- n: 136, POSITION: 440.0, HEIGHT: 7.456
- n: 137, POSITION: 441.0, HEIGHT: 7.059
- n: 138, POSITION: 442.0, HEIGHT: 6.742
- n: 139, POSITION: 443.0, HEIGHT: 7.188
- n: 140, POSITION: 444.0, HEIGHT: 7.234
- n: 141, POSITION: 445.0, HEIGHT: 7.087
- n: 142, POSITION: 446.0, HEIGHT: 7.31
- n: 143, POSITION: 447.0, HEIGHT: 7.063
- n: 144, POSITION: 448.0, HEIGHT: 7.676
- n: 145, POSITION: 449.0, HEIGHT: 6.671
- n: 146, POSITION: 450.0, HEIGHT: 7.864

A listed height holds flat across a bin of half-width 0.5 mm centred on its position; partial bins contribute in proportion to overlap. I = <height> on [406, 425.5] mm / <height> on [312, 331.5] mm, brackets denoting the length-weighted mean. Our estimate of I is 1.18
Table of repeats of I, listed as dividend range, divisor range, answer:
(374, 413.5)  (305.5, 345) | 1.17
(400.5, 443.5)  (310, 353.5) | 1.17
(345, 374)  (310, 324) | 1.16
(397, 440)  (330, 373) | 1.06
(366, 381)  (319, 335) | 1.26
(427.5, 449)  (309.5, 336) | 1.19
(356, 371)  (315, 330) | 1.28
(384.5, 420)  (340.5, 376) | 0.99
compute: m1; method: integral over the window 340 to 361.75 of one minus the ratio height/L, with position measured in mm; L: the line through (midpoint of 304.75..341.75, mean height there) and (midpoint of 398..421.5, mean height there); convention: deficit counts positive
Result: -1.0 mm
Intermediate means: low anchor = 6.31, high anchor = 7.24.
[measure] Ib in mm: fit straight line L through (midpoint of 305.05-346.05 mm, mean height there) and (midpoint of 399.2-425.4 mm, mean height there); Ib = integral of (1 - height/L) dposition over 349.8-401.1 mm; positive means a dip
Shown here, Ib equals -4.5 mm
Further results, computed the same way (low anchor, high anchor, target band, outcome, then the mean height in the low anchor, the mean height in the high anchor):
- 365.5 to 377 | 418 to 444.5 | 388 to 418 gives 1.6 mm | 7.61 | 7.48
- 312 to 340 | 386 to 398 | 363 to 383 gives -2.8 mm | 6.15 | 7.06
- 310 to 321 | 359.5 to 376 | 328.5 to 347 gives 2.1 mm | 6.42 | 7.76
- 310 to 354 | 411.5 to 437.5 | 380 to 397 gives -1.0 mm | 6.3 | 7.49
